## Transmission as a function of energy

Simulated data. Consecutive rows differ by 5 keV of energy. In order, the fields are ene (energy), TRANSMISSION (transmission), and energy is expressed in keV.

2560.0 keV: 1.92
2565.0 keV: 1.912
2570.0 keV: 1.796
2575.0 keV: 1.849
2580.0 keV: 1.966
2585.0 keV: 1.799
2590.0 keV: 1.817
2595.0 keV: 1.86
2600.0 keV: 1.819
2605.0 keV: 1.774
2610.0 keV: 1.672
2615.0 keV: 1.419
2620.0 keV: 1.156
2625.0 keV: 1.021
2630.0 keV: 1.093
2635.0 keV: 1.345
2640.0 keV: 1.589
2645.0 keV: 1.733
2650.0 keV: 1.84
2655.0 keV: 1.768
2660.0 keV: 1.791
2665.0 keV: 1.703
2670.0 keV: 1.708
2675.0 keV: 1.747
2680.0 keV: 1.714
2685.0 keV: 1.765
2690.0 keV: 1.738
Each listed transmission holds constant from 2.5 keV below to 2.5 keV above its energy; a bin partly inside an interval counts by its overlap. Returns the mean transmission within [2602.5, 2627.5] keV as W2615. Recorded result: 1.41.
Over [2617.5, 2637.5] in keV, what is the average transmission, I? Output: 1.15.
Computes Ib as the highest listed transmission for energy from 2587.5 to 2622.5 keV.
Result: 1.86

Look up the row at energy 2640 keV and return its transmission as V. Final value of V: 1.589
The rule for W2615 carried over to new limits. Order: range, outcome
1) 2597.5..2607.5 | 1.8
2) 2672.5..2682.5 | 1.73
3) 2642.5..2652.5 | 1.79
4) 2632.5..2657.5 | 1.66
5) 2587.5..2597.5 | 1.84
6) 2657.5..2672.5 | 1.73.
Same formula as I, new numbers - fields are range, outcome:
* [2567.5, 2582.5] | 1.87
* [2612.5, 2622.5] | 1.29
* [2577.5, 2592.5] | 1.86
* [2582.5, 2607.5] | 1.81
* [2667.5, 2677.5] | 1.73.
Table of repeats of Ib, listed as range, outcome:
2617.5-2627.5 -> 1.156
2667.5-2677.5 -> 1.747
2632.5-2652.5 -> 1.84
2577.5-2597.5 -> 1.966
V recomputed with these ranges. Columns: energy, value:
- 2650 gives 1.84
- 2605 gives 1.774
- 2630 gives 1.093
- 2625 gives 1.021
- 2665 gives 1.703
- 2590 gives 1.817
